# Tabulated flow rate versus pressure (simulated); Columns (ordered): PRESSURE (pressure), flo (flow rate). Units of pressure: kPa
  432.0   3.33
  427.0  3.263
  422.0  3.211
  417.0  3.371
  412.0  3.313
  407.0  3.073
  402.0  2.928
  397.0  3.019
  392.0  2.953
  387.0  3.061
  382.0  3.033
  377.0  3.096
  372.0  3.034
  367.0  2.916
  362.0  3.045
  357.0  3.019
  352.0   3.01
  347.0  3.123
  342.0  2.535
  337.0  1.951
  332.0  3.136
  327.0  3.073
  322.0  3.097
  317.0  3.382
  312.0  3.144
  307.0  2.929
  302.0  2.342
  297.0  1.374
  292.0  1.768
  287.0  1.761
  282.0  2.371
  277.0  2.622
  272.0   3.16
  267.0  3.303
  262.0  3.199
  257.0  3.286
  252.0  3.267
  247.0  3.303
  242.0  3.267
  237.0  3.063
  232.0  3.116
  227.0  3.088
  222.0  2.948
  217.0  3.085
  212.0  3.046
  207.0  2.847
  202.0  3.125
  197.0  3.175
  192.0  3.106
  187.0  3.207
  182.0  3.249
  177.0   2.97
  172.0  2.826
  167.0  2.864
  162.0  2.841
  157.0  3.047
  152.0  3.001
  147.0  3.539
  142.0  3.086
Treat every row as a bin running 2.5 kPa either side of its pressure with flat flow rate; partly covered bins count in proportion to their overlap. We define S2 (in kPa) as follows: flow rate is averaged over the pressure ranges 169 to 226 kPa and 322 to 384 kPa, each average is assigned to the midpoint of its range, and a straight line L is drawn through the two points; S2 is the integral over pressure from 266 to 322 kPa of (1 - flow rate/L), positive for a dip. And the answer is 7.7 kPa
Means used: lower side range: 3.05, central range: 2.56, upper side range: 2.92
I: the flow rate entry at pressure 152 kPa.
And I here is 3.001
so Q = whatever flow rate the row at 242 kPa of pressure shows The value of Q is 3.267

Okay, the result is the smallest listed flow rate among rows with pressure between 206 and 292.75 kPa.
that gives 1.761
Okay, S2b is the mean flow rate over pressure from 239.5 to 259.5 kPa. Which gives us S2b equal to 3.28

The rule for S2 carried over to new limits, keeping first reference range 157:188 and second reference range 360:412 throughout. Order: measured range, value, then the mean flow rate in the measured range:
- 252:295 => 4.4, 2.7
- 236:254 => -1.4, 3.24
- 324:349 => 2.1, 2.76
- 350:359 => 0.0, 3.01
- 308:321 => -0.8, 3.21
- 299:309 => 1.5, 2.56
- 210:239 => -0.6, 3.06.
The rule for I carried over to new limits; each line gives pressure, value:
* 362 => 3.045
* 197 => 3.175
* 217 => 3.085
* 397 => 3.019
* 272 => 3.16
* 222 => 2.948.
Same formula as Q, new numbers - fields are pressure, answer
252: 3.267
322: 3.097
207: 2.847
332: 3.136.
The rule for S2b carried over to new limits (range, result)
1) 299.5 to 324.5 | 2.98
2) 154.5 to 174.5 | 2.89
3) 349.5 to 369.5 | 3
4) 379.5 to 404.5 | 3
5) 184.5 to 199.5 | 3.16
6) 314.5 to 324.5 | 3.24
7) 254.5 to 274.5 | 3.24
